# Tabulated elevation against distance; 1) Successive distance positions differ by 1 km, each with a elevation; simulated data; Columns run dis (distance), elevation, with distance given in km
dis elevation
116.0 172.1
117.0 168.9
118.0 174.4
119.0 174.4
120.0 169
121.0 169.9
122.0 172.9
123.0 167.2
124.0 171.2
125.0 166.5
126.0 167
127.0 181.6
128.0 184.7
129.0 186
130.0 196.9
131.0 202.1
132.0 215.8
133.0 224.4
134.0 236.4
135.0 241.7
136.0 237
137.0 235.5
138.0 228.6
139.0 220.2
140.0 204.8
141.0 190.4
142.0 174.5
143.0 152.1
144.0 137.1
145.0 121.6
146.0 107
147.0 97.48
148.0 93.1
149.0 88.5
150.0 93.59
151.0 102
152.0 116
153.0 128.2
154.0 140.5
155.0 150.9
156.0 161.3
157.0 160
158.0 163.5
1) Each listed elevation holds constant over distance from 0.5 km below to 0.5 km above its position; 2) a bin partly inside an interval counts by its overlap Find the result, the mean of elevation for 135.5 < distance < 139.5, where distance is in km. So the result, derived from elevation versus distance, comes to 230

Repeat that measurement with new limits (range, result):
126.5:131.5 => 190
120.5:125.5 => 170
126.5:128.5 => 183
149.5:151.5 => 97.8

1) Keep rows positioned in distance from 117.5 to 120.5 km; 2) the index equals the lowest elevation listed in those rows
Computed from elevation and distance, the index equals 169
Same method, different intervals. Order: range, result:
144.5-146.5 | 107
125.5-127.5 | 167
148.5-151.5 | 88.5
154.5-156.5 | 150.9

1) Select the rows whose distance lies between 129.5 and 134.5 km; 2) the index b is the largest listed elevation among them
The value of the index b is 236.4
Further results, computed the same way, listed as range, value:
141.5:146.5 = 174.5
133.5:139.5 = 241.7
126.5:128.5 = 184.7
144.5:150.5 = 121.6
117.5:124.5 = 174.4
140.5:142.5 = 190.4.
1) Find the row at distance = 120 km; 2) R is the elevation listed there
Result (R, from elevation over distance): 169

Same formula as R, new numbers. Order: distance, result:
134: 236.4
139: 220.2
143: 152.1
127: 181.6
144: 137.1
